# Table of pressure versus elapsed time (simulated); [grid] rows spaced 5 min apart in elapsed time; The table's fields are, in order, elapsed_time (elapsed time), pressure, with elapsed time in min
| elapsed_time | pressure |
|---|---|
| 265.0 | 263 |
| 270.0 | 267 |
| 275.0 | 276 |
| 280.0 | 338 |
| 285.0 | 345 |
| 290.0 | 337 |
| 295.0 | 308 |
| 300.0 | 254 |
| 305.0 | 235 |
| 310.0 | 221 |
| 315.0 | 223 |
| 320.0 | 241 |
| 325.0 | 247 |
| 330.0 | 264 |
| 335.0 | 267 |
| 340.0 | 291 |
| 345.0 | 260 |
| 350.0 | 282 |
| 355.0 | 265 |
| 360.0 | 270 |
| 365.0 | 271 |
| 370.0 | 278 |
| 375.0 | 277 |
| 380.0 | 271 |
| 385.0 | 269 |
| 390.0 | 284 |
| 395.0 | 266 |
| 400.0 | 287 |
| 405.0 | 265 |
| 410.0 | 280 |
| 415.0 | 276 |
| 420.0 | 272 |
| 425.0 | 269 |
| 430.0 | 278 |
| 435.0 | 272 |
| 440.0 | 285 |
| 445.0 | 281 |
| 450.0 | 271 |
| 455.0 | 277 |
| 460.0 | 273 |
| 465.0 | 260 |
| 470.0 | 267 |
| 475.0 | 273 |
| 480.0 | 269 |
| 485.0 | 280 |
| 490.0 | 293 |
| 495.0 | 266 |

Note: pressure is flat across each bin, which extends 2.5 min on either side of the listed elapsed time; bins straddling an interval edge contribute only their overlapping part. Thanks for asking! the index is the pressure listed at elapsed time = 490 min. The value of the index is 293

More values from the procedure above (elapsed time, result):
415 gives 276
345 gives 260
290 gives 337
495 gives 266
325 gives 247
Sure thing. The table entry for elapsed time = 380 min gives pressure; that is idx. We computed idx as 271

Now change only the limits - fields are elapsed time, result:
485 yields 280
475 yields 273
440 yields 285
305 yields 235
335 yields 267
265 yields 263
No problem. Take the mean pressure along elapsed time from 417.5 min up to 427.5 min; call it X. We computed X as 270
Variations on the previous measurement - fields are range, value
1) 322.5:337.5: 259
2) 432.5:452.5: 277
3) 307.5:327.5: 233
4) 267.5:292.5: 313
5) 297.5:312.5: 237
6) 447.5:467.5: 270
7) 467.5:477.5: 270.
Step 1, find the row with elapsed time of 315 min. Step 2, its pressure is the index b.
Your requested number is 223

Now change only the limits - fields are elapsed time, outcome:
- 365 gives 271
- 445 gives 281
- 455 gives 277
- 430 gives 278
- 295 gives 308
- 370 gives 278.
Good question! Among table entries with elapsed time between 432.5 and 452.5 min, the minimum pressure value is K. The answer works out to 271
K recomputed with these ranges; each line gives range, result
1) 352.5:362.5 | 265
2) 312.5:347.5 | 223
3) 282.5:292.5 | 337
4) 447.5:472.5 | 260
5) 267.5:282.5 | 267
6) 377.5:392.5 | 269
